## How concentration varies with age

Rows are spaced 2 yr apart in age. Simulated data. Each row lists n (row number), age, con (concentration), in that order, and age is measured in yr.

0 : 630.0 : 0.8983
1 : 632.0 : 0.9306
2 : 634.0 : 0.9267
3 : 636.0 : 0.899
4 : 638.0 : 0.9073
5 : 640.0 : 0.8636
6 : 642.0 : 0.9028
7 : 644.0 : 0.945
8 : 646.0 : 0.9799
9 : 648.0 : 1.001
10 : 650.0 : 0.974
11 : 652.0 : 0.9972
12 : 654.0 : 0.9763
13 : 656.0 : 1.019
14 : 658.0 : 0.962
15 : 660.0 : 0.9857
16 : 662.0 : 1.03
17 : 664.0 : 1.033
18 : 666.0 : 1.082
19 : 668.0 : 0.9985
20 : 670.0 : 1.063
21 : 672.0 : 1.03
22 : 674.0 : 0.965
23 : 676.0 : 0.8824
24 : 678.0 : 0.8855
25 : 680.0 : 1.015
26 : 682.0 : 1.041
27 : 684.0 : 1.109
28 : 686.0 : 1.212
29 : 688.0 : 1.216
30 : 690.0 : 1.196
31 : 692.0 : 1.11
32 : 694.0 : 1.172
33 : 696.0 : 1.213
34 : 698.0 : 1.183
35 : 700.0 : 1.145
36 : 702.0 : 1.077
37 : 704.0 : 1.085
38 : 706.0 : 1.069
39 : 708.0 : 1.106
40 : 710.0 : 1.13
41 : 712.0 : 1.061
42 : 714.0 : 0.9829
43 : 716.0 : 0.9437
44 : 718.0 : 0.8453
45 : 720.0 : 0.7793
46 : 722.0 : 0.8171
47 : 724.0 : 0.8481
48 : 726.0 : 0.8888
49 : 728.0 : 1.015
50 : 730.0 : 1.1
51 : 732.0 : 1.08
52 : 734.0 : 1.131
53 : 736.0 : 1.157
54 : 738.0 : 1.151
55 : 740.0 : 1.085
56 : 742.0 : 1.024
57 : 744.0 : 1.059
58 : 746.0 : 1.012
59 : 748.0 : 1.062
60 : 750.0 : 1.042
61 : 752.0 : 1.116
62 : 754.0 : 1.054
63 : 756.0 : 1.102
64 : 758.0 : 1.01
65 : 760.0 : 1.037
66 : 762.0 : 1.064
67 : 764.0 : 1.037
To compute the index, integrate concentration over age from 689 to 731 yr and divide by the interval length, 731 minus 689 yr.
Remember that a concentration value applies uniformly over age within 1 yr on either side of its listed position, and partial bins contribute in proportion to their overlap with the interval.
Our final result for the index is 1.04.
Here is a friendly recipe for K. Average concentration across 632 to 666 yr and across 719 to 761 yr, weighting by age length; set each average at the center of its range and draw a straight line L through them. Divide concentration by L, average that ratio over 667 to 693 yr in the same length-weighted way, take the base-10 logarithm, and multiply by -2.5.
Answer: -0.073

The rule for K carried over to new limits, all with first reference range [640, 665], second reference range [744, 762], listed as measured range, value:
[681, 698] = -0.153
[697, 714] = -0.083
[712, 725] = 0.164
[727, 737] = -0.058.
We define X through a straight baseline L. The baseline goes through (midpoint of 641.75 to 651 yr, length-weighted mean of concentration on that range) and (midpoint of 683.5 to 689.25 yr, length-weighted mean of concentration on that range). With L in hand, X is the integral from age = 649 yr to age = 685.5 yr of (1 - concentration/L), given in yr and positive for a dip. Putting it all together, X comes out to 2.45 yr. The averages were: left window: 0.965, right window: 1.19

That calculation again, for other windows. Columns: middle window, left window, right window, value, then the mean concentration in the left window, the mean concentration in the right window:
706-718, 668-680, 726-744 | 0.1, 0.972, 1.08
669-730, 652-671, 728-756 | 0.5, 1.02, 1.08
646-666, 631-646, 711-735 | -1.7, 0.915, 0.958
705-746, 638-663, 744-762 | 0.7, 0.967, 1.06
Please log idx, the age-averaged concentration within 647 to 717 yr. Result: 1.06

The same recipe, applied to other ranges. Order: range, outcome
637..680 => 0.976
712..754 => 1.01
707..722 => 0.968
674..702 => 1.1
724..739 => 1.06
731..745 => 1.1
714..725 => 0.859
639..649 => 0.938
